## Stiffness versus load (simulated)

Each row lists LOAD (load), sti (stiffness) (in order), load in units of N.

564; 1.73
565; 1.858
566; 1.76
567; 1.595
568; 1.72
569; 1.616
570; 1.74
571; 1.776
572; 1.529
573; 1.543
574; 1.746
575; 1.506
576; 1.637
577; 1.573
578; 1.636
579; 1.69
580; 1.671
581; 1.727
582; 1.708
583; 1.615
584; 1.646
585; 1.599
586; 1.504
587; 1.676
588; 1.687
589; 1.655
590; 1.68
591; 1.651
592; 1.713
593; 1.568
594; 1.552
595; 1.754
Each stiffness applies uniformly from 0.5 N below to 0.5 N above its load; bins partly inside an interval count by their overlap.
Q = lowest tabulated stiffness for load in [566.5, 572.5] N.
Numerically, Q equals 1.529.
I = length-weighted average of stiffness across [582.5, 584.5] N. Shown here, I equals 1.63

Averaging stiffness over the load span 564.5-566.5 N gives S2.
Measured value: 1.81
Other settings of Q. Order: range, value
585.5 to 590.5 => 1.504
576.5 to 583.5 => 1.573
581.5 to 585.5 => 1.599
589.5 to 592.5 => 1.651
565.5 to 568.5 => 1.595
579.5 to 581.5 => 1.671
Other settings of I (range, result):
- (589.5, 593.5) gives 1.65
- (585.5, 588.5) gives 1.62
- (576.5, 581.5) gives 1.66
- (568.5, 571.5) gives 1.71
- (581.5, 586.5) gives 1.61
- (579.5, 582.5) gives 1.7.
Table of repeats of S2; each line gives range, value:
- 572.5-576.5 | 1.61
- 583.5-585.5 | 1.62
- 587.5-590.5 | 1.67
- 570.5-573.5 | 1.62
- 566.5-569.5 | 1.64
